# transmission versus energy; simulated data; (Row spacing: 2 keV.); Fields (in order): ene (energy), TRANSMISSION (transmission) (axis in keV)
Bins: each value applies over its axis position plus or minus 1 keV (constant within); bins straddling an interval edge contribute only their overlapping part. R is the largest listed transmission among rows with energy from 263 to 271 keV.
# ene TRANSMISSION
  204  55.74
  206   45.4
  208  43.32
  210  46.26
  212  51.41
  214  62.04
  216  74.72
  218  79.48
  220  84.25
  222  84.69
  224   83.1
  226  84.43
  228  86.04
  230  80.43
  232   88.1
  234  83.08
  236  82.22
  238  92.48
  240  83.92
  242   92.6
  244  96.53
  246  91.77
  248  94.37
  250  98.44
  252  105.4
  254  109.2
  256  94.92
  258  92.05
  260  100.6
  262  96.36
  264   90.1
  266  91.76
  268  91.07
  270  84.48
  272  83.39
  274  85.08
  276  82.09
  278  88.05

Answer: 91.76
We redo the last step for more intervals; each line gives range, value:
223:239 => 92.48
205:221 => 84.25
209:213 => 51.41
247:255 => 109.2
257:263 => 100.6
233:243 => 92.6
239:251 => 98.44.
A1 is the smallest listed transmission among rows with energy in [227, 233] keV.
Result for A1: 80.43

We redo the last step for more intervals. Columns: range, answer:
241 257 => 91.77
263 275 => 83.39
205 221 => 43.32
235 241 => 82.22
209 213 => 46.26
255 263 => 92.05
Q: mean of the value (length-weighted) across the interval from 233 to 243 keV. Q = 86.9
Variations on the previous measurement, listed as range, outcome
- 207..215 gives 50.8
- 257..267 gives 94.2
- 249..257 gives 102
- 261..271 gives 90.8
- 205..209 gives 44.4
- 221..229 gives 84.6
